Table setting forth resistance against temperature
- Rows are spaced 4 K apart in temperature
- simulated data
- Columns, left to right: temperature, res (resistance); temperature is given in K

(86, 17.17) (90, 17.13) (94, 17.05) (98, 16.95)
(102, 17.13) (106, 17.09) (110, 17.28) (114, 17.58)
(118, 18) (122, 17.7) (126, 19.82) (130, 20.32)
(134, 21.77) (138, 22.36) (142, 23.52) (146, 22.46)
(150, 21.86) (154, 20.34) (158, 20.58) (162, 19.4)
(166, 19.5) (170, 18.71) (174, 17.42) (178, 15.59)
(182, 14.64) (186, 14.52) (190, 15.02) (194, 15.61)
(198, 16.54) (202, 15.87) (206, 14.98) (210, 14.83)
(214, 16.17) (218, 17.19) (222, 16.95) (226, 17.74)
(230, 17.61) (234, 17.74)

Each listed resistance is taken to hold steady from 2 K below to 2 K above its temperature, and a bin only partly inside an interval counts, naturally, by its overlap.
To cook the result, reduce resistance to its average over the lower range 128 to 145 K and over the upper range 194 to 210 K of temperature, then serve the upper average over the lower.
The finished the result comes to 0.71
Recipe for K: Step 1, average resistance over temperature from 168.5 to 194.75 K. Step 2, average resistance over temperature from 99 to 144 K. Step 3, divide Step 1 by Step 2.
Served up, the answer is 0.82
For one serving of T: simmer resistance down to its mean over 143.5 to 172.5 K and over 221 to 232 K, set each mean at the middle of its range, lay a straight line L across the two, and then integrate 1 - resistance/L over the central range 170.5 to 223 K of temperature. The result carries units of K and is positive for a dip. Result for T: 8.0 K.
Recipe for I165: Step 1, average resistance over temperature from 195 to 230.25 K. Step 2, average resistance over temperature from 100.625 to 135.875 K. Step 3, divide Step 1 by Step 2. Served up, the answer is 0.9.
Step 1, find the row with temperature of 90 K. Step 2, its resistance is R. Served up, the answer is 17.13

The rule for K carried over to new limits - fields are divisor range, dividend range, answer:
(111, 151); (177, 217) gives 0.75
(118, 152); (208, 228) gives 0.79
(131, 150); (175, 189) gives 0.68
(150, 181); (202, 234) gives 0.88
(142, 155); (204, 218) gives 0.71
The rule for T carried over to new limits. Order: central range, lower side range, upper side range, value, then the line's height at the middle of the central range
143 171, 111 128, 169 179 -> -4.8 K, 17.6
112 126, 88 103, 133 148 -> 1.3 K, 19.9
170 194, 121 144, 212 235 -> 4.1 K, 19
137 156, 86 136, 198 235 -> -4.9 K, 17.6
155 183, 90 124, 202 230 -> -2.3 K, 16.8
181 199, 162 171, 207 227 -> 2.7 K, 17.9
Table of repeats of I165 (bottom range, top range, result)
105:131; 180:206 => 0.84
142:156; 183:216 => 0.71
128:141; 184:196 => 0.70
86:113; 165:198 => 0.95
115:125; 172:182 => 0.90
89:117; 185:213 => 0.89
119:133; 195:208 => 0.81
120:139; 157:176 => 0.94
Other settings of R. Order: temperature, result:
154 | 20.34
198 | 16.54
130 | 20.32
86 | 17.17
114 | 17.58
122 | 17.7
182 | 14.64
